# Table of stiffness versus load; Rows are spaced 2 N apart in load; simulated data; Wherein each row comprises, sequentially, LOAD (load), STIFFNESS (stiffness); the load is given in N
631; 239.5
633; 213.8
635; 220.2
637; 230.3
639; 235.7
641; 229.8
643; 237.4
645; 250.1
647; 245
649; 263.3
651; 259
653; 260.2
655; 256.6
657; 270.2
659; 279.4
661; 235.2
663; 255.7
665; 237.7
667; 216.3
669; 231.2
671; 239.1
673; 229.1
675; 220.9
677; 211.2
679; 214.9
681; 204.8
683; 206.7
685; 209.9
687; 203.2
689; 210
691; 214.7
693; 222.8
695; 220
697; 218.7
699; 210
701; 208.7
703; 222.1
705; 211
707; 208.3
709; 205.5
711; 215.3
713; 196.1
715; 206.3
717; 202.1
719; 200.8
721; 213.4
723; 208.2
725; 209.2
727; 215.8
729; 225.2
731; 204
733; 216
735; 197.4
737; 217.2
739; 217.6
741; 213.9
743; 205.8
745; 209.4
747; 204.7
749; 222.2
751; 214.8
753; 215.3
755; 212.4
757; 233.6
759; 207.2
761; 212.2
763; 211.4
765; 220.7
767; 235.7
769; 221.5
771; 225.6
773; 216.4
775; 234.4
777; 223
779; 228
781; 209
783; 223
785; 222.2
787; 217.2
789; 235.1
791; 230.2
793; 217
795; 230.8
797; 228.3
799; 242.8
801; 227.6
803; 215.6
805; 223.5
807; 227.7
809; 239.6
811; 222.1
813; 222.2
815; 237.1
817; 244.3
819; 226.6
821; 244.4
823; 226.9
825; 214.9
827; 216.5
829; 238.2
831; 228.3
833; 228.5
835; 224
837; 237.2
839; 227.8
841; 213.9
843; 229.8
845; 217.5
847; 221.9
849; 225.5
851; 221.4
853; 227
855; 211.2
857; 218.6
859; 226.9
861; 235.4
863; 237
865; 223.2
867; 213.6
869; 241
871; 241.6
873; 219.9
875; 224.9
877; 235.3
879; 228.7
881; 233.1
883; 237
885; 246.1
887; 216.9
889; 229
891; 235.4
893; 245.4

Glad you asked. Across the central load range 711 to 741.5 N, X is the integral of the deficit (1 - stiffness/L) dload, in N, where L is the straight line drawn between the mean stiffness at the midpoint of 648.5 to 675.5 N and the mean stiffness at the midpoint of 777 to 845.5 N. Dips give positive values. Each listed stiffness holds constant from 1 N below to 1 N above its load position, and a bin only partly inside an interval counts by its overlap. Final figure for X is 3.66 N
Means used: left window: 247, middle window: 210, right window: 227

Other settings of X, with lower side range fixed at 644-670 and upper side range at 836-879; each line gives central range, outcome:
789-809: 0.5 N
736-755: 2.1 N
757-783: 1.7 N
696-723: 3.9 N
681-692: 1.7 N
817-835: 0.1 N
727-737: 1.2 N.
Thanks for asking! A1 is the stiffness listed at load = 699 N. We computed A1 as 210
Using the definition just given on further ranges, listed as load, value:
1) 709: 205.5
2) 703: 222.1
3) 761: 212.2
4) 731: 204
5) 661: 235.2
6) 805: 223.5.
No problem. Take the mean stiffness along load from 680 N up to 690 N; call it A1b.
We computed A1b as 207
